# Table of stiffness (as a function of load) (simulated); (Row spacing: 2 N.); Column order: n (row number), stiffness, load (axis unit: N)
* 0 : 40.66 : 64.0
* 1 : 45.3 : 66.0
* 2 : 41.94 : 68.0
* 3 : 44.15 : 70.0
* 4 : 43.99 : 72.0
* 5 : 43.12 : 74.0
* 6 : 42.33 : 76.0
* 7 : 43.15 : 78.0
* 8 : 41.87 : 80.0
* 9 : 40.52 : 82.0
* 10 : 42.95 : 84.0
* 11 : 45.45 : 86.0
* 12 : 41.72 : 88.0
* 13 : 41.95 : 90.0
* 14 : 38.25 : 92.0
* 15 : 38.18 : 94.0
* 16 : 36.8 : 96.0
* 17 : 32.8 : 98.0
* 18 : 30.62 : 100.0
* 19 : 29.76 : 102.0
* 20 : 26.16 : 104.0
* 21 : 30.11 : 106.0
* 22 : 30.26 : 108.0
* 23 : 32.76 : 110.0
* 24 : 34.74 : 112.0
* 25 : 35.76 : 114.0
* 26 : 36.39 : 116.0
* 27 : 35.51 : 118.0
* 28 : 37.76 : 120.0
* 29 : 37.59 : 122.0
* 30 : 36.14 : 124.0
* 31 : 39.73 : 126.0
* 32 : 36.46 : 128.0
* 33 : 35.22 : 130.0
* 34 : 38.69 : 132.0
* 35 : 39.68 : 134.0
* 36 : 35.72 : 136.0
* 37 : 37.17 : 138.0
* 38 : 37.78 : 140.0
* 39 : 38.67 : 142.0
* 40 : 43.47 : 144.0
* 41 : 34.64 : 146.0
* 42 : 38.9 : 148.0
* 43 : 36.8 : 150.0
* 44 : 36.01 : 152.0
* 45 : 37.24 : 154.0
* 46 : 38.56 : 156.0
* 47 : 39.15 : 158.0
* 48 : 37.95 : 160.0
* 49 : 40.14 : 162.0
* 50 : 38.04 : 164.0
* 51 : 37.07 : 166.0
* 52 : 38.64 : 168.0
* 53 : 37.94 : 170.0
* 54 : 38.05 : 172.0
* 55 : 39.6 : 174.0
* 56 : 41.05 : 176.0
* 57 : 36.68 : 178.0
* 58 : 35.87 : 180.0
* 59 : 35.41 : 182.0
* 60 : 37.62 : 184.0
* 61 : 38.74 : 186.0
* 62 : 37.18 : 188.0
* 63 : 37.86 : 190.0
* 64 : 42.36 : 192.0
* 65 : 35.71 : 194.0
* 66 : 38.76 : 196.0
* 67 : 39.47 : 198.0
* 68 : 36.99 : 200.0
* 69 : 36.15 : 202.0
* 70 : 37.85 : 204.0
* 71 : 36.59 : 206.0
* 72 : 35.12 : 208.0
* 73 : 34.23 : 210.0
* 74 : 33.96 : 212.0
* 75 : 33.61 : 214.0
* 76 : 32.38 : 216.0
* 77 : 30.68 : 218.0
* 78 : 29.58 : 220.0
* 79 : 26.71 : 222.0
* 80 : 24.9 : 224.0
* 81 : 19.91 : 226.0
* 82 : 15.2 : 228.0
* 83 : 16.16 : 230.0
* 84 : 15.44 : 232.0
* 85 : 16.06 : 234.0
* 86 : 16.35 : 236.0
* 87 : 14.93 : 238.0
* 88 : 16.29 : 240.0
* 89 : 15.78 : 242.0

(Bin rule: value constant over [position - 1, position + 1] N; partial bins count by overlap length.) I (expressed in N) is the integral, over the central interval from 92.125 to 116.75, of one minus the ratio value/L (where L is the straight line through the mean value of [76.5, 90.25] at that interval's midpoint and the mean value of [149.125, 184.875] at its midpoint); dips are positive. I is 5.0 N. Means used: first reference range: 42.5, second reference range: 37.9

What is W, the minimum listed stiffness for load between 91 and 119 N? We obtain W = 26.16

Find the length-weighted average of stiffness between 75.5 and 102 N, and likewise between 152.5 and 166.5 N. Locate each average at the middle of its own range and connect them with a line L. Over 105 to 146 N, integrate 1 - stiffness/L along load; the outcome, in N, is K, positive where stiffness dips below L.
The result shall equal 2.5 N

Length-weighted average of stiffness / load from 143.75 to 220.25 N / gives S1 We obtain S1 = 37.1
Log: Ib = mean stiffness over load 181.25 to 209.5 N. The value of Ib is 37.5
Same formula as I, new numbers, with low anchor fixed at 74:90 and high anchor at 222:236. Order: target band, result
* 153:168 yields -4.4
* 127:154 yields -3.9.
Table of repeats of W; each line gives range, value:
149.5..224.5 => 24.9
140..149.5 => 34.64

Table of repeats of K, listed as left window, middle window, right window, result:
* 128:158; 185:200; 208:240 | -4.63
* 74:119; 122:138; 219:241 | -2.44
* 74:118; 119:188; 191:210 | -1.21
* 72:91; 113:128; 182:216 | 1.38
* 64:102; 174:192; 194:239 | -3.72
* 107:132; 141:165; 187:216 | -1.41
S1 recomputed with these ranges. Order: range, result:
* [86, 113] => 34.6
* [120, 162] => 37.8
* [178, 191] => 37.1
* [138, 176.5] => 38.3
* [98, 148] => 35.5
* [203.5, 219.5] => 34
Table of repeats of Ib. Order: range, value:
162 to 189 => 37.9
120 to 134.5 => 37.6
